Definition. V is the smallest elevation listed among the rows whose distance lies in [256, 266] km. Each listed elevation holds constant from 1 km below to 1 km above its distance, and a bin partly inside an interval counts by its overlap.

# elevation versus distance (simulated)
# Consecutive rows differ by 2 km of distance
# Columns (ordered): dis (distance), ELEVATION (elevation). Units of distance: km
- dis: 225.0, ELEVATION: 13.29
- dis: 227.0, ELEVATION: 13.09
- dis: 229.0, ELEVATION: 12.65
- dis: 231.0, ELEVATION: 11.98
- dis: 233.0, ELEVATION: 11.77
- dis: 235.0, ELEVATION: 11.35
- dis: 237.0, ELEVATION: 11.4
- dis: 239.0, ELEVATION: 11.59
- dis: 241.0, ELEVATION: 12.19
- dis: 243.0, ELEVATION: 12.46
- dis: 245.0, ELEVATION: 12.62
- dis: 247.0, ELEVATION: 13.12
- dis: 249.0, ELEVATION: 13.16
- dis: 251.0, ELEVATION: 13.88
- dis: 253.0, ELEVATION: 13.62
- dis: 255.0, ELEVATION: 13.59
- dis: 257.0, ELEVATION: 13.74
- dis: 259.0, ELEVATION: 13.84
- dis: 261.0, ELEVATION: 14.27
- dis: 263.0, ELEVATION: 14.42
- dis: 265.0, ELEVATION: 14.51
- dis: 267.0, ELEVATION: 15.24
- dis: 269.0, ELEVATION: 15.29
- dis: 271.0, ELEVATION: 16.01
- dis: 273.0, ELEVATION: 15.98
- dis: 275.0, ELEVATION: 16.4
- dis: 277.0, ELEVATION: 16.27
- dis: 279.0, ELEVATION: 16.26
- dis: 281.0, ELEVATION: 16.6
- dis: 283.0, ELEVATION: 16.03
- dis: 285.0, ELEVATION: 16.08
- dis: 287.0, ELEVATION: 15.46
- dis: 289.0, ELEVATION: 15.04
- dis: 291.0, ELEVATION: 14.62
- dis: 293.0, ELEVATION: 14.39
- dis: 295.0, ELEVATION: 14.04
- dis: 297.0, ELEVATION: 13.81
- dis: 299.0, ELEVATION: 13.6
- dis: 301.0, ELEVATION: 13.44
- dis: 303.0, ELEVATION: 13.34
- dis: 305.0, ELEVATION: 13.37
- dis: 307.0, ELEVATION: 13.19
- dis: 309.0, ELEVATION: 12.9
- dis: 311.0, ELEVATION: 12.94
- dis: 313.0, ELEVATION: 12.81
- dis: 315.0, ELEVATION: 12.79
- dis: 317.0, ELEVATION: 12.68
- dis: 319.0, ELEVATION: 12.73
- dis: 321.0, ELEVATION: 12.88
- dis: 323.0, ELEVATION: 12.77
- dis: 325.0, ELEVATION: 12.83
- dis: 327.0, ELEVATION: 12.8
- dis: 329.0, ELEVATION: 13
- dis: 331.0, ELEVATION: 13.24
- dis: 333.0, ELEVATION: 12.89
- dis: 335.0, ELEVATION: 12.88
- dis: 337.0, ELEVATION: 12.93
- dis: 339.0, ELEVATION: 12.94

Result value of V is 13.74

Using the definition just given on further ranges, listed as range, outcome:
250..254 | 13.62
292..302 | 13.44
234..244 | 11.35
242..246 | 12.46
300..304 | 13.34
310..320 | 12.68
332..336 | 12.88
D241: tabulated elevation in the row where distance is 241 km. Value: 12.19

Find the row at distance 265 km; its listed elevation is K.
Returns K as 14.51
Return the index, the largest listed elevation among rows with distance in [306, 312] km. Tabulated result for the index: 13.19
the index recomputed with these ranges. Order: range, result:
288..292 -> 15.04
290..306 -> 14.62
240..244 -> 12.46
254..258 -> 13.74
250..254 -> 13.88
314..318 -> 12.79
